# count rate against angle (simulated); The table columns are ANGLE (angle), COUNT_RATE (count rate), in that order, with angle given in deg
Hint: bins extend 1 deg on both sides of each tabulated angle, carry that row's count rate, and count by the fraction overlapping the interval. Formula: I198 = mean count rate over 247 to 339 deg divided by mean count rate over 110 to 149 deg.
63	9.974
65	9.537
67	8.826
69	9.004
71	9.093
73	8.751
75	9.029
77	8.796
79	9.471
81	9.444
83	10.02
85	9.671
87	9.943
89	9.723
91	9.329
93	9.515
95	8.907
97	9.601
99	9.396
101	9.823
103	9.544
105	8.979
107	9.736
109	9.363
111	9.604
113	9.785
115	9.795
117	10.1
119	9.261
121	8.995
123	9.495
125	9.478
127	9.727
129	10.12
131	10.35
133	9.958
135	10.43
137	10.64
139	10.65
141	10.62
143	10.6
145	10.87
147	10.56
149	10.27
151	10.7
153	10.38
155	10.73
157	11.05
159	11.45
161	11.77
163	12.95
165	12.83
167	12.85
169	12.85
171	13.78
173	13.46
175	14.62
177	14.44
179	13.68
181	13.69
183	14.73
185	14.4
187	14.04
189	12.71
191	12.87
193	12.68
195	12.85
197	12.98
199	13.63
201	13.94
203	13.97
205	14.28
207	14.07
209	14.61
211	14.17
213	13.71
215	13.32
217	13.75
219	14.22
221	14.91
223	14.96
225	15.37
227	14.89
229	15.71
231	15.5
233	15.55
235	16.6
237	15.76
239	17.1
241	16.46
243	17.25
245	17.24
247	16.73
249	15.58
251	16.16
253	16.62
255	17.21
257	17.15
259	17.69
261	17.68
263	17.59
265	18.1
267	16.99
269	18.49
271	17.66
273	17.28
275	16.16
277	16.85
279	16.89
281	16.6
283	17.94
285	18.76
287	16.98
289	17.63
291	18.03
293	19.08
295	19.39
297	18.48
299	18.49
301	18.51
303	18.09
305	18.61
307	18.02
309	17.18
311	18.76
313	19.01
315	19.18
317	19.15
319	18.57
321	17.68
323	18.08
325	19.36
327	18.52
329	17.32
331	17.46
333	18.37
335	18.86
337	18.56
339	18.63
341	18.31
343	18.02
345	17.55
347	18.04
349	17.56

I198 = 1.78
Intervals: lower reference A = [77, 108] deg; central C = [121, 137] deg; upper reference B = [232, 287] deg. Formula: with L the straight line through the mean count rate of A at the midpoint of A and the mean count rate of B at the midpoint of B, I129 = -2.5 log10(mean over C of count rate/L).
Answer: 0.13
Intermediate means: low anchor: 9.52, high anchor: 17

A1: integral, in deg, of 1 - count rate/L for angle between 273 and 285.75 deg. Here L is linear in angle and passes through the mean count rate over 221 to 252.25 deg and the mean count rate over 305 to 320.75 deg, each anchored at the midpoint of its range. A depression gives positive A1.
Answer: 0.2 deg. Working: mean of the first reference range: 16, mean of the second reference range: 18.5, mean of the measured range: 17.2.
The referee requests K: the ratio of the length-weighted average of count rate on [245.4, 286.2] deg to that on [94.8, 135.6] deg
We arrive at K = 1.78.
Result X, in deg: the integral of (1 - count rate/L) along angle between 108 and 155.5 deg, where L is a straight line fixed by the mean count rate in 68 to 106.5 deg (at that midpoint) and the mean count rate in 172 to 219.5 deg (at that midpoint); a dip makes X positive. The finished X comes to 4.6 deg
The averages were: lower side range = 9.38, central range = 10.1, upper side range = 13.8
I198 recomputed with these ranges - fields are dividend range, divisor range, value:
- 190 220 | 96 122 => 1.43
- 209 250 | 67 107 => 1.65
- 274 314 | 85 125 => 1.89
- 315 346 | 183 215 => 1.34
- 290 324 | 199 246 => 1.23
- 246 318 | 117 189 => 1.53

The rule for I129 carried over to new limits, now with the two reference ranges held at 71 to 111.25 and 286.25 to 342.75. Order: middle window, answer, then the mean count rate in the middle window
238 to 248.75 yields -0.09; 16.9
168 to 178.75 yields -0.09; 13.8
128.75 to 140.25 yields 0.08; 10.4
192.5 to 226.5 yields 0.01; 14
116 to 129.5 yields 0.12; 9.58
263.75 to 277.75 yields -0.05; 17.4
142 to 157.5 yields 0.11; 10.6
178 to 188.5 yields -0.07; 14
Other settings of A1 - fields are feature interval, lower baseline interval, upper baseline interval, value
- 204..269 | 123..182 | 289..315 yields -1.8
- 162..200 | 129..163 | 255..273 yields -2.2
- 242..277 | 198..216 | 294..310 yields -1.6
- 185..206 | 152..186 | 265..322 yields 0.8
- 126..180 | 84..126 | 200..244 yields 1.1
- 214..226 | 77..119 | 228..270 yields 0.8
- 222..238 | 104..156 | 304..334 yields -1.2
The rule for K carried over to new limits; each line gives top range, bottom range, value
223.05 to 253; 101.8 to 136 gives 1.66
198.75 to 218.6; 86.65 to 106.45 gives 1.48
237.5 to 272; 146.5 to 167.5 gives 1.50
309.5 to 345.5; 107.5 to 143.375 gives 1.85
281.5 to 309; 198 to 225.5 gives 1.29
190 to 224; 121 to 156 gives 1.34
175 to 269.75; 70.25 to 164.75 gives 1.52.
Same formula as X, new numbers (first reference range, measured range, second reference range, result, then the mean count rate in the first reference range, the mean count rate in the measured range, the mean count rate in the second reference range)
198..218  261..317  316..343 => -3.6 deg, 13.9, 18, 18.4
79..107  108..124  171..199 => 1.5 deg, 9.54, 9.55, 13.6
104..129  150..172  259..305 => -0.3 deg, 9.55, 11.9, 17.8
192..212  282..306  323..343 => -1.9 deg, 13.7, 18.3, 18.3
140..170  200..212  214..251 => 0.0 deg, 11.4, 14.2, 15.6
